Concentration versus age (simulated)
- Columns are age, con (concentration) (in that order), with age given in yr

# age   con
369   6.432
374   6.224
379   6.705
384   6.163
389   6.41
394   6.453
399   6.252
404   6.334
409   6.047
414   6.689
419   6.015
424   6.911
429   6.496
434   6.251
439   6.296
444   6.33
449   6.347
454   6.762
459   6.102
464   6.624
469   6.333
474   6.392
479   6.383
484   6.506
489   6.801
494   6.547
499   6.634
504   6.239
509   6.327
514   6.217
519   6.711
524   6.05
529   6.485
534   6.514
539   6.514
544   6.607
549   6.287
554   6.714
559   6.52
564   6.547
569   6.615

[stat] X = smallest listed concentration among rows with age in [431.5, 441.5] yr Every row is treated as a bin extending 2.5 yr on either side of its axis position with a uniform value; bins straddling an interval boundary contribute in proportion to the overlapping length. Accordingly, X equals 6.251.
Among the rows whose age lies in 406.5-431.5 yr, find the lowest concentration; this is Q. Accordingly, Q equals 6.015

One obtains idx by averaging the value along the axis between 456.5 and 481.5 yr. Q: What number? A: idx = 6.37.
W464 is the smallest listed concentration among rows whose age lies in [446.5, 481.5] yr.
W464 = 6.102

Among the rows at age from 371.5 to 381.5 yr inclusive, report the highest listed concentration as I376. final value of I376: 6.705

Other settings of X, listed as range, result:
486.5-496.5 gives 6.547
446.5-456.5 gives 6.347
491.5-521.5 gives 6.217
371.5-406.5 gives 6.163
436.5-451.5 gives 6.296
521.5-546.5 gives 6.05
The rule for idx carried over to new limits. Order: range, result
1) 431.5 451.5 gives 6.31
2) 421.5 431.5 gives 6.7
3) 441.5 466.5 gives 6.43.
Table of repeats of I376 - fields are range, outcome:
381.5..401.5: 6.453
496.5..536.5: 6.711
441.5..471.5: 6.762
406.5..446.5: 6.911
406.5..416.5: 6.689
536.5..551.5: 6.607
